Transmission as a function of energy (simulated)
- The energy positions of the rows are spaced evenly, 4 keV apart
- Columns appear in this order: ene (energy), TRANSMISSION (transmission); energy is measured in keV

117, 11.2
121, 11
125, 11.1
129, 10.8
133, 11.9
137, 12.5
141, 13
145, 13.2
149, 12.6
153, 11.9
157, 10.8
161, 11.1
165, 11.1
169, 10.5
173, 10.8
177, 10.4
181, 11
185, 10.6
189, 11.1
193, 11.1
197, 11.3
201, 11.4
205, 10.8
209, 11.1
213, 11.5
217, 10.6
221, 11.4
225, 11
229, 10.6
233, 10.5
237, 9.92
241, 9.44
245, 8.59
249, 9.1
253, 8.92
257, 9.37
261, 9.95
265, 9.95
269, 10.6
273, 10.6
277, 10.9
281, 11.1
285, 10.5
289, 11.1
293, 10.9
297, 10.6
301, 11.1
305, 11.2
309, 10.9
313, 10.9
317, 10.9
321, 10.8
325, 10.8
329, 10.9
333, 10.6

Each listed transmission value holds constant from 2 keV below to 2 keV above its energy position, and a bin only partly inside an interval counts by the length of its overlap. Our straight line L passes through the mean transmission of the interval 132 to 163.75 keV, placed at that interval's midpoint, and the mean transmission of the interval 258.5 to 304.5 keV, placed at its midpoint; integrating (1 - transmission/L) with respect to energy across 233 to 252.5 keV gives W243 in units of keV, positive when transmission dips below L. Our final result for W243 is 3.0 keV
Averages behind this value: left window 12.1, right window 10.7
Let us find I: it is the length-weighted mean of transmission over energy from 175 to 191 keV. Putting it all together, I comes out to 10.8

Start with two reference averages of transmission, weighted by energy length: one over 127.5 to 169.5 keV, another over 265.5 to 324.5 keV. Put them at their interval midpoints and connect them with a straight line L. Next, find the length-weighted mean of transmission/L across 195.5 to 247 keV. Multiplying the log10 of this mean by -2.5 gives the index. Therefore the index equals 0.071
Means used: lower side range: 11.8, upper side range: 10.8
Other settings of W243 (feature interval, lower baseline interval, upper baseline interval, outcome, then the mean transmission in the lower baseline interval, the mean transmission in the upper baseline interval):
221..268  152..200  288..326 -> 4.7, 11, 10.9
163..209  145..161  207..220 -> 2.1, 11.9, 11.1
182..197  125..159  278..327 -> 0.9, 12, 10.9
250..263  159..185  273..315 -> 1.8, 10.8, 10.9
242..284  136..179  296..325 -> 4.6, 11.6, 10.9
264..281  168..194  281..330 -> 0.4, 10.8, 10.9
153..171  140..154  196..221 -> 2.0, 12.7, 11.1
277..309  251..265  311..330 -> -2.1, 9.49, 10.9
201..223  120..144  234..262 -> -2.2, 11.8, 9.35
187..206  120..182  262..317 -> 0.2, 11.5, 10.8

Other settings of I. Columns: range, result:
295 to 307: 11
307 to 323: 10.9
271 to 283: 10.9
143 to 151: 12.9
